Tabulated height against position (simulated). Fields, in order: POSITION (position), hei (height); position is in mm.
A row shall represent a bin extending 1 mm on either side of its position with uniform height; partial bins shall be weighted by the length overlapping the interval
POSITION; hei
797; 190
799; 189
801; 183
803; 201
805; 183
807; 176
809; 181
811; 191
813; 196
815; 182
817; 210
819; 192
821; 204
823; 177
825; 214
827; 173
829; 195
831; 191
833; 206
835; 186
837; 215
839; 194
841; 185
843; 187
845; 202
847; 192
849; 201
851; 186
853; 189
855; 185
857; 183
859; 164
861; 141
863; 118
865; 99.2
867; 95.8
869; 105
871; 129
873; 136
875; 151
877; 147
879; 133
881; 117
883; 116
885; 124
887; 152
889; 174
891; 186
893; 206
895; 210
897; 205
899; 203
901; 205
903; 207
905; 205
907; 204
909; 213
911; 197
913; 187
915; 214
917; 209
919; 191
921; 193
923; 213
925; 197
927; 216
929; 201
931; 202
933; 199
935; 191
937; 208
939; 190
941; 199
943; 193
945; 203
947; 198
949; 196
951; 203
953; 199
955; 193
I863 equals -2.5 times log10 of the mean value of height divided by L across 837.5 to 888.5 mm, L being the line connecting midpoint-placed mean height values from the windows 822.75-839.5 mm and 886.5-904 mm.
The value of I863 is 0.26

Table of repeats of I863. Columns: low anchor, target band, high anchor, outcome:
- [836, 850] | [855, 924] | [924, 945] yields 0.17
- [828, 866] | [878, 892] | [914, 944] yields 0.31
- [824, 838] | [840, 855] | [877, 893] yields -0.06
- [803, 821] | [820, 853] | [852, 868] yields -0.16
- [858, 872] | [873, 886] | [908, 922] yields 0.10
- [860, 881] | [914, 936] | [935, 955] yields -0.14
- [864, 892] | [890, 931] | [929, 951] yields -0.22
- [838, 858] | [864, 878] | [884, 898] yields 0.44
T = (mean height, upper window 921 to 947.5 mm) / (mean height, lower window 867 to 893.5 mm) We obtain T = 1.42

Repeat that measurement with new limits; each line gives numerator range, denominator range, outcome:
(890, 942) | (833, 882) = 1.25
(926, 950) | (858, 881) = 1.55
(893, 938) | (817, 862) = 1.07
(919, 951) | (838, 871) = 1.22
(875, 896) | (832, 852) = 0.80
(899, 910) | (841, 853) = 1.07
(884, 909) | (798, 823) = 1.00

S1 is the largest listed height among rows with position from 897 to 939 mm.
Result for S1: 216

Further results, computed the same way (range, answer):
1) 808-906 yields 215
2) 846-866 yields 201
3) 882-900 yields 210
